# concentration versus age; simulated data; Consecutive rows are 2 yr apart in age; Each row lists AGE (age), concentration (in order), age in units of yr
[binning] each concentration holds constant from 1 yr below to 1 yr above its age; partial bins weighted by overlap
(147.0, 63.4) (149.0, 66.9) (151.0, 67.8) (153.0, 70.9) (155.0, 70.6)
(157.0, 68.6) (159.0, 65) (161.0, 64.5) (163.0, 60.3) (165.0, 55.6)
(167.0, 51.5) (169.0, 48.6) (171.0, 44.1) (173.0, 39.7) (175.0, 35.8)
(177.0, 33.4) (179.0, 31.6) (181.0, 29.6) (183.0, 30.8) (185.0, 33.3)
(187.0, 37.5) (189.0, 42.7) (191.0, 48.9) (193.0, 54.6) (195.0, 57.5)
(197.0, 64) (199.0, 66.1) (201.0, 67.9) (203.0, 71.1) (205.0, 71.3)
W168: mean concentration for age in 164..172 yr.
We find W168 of 49.9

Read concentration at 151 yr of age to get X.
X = 67.8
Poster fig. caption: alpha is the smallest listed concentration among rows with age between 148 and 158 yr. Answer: 66.9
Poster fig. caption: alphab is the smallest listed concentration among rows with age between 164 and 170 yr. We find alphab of 48.6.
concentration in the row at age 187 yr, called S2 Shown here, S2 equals 37.5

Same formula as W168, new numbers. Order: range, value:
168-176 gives 42.1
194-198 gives 60.8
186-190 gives 40.1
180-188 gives 32.8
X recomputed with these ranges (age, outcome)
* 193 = 54.6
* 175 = 35.8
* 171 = 44.1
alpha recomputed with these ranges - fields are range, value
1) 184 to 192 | 33.3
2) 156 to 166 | 55.6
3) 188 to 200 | 42.7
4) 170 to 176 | 35.8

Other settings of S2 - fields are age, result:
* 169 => 48.6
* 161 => 64.5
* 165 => 55.6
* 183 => 30.8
